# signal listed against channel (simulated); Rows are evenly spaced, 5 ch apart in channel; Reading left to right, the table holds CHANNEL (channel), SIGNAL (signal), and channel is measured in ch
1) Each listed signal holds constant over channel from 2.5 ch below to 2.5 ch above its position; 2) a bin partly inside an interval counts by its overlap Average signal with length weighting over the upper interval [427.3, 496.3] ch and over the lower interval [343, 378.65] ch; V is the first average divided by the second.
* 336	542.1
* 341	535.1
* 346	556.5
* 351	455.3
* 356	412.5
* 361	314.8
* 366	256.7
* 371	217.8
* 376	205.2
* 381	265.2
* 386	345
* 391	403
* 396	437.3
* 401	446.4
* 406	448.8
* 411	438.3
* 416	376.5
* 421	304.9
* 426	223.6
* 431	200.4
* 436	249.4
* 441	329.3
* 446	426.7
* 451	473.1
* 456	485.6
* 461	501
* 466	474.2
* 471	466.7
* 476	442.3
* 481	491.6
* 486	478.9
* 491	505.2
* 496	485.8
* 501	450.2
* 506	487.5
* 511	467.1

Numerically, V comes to 1.2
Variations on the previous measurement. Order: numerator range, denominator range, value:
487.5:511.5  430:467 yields 1.21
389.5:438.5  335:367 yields 0.79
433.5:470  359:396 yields 1.42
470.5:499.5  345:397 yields 1.39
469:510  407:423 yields 1.24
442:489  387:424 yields 1.16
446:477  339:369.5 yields 1.14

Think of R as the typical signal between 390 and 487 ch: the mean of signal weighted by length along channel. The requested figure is 404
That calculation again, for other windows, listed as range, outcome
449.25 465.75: 485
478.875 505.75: 483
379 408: 392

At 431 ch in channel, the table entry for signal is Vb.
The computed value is 200.4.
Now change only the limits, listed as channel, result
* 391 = 403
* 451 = 473.1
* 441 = 329.3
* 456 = 485.6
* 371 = 217.8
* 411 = 438.3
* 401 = 446.4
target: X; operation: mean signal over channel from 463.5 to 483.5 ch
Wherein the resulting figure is 469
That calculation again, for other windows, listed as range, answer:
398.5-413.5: 444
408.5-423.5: 373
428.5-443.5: 260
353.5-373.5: 300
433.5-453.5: 370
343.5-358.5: 475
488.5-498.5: 496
